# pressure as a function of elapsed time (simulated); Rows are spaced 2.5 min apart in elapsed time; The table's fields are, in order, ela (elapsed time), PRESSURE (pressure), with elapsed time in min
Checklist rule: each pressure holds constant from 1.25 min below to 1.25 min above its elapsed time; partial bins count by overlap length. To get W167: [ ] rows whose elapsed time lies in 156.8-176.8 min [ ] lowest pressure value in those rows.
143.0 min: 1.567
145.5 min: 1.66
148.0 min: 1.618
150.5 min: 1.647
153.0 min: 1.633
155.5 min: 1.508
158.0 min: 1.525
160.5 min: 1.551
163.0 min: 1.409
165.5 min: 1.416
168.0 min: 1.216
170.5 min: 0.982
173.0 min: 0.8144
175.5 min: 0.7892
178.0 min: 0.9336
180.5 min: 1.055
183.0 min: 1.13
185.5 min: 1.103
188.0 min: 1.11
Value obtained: 0.7892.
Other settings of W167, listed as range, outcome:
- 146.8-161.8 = 1.508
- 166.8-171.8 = 0.982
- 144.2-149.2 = 1.618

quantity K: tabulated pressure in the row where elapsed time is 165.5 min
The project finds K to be 1.416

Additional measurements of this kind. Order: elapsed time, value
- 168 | 1.216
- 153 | 1.633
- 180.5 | 1.055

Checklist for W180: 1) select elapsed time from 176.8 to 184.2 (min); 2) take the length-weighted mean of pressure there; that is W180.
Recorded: 1.04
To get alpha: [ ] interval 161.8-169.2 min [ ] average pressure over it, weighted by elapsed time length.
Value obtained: 1.35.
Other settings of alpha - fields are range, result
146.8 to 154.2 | 1.63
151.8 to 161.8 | 1.55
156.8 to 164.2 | 1.5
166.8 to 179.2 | 0.946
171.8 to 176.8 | 0.803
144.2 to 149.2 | 1.64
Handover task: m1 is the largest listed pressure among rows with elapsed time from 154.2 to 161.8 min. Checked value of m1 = 1.551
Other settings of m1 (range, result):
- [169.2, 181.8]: 1.055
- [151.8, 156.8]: 1.633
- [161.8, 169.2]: 1.416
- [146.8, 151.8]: 1.647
